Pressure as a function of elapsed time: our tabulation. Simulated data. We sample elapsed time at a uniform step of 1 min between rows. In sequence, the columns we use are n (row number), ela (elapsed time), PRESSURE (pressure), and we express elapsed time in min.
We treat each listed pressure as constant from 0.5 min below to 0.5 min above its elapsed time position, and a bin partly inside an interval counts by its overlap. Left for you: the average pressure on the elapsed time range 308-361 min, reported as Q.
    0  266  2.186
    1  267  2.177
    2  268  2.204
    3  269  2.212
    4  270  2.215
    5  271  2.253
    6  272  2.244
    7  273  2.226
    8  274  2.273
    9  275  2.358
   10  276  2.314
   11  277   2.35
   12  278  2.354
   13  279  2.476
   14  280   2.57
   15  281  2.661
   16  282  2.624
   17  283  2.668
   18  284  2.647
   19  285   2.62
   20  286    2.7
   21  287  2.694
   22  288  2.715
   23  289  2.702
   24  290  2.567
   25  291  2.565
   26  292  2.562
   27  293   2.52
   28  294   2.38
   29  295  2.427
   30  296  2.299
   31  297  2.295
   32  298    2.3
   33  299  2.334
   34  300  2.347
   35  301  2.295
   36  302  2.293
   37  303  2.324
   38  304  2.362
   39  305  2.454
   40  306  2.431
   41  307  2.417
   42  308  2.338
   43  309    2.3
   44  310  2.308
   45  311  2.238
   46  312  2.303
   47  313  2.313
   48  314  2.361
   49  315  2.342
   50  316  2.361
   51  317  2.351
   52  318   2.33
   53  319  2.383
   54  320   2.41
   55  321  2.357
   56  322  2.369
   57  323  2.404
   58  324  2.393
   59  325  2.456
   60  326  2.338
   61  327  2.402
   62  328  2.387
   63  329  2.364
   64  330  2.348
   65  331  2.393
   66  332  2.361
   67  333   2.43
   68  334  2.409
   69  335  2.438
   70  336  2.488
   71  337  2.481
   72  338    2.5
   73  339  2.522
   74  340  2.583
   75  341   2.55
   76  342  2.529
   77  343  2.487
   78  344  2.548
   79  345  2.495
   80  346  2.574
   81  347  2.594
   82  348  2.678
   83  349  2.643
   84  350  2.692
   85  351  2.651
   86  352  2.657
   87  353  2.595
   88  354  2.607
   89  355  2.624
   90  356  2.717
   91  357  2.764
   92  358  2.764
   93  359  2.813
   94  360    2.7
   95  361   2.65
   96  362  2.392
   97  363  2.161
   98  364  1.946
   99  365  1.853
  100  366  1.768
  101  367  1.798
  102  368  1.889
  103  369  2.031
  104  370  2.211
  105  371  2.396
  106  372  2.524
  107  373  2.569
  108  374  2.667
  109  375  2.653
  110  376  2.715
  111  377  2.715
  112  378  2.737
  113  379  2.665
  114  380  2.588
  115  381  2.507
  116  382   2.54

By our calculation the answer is 2.48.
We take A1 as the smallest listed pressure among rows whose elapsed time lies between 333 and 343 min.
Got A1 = 2.409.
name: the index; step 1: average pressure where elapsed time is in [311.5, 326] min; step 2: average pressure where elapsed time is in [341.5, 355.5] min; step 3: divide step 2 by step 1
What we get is 1.10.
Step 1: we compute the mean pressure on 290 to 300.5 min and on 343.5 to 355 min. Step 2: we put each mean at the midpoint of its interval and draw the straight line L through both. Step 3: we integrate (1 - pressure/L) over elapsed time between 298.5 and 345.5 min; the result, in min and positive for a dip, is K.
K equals 2.1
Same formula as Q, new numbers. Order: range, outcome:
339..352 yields 2.59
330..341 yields 2.46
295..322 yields 2.34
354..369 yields 2.34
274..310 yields 2.46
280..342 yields 2.44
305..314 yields 2.34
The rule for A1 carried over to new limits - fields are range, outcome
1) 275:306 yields 2.293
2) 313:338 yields 2.313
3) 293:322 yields 2.238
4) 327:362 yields 2.348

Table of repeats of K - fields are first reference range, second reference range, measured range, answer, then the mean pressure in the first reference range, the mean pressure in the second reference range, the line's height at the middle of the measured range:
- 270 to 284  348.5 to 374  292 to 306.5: 0.3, 2.41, 2.42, 2.42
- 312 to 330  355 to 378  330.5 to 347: -0.7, 2.37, 2.41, 2.38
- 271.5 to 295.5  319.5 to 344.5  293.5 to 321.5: 1.5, 2.51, 2.44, 2.47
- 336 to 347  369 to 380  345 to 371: 1.1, 2.53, 2.56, 2.54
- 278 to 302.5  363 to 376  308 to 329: 0.4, 2.51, 2.21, 2.4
